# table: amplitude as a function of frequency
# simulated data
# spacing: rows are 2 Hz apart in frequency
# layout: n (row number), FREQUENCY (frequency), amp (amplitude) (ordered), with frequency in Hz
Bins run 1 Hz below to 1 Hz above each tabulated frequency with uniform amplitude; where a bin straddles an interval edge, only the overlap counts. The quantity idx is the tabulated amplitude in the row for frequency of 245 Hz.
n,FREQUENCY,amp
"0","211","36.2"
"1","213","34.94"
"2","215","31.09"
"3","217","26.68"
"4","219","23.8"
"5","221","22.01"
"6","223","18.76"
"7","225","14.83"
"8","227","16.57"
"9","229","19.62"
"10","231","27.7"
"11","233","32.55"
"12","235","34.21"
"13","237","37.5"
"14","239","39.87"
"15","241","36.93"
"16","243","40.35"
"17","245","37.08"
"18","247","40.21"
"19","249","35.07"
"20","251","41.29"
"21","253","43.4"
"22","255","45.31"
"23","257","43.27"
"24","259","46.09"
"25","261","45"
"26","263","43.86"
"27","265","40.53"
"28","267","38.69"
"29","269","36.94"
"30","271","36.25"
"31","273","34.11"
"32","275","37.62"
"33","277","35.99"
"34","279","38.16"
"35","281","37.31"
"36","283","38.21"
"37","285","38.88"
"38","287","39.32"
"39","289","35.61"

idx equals 37.08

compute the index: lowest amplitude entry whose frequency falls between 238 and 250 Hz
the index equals 35.07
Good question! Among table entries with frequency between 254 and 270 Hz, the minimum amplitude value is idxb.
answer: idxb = 36.94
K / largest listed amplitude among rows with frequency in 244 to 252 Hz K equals 41.29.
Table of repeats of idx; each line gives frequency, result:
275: 37.62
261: 45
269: 36.94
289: 35.61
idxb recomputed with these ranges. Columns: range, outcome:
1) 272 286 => 34.11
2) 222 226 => 14.83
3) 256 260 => 43.27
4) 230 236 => 27.7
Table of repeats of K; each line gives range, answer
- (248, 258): 45.31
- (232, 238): 37.5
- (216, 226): 26.68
